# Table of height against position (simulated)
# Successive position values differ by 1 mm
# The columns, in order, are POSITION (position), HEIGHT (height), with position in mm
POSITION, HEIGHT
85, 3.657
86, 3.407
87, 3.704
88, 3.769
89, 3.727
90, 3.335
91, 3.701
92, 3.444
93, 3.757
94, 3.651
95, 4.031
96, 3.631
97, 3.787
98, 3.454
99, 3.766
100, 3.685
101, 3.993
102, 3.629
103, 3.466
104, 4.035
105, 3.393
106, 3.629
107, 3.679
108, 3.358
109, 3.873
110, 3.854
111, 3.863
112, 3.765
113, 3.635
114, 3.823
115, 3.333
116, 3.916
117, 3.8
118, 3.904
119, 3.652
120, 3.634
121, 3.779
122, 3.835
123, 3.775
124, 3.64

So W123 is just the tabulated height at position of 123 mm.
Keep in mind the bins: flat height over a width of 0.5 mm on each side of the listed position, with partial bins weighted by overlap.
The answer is 3.775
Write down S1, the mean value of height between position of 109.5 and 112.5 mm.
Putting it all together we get 3.83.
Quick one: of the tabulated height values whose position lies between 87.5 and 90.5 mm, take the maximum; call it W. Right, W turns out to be 3.769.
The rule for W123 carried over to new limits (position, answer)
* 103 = 3.466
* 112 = 3.765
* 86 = 3.407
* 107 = 3.679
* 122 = 3.835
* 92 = 3.444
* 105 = 3.393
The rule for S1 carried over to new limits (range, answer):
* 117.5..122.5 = 3.76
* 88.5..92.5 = 3.55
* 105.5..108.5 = 3.56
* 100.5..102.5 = 3.81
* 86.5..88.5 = 3.74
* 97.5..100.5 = 3.64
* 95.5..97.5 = 3.71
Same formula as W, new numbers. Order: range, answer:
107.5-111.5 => 3.873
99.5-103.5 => 3.993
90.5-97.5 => 4.031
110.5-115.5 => 3.863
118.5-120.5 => 3.652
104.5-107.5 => 3.679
